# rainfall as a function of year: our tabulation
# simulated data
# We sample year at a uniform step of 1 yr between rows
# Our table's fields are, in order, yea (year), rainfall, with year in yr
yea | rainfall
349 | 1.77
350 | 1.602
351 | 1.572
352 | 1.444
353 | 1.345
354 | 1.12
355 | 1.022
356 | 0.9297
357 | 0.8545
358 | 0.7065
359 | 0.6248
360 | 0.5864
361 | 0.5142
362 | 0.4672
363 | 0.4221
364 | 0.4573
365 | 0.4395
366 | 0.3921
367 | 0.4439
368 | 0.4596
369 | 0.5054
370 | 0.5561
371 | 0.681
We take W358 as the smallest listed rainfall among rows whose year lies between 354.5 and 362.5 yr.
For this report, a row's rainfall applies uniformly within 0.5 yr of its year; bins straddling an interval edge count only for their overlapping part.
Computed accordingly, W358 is 0.4672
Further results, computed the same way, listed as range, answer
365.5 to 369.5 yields 0.3921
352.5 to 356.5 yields 0.9297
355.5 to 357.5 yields 0.8545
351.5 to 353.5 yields 1.345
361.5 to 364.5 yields 0.4221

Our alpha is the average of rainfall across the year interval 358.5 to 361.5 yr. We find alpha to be 0.575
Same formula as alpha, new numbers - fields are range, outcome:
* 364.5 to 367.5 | 0.425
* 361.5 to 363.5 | 0.445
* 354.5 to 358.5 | 0.878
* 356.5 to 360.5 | 0.693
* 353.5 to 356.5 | 1.02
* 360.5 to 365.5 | 0.46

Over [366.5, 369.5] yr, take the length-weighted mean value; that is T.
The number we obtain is 0.47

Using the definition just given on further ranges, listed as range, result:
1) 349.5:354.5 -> 1.42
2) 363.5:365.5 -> 0.448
